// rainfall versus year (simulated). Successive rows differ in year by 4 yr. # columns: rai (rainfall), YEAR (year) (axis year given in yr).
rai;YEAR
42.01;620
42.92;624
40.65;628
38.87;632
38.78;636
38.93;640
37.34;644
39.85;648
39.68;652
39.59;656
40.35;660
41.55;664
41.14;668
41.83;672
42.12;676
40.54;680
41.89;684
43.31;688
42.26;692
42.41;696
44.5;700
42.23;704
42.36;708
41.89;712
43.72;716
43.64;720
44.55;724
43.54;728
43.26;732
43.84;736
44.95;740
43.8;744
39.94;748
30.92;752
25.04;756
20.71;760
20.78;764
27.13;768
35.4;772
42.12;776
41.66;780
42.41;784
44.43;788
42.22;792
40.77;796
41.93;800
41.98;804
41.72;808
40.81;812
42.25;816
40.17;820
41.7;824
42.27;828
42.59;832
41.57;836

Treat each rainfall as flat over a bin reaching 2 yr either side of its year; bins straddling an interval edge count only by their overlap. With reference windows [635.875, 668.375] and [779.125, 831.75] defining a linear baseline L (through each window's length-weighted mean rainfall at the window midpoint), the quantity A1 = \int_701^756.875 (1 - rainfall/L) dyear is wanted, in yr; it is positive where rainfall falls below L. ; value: -0.8 yr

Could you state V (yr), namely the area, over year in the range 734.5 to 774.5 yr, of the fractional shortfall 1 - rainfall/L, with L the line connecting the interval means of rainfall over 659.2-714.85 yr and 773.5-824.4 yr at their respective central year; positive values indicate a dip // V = 8.3 yr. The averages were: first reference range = 42.1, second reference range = 41.8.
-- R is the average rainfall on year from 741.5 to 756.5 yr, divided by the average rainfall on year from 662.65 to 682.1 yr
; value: 0.9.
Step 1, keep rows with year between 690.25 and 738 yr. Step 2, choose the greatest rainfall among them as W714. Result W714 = 44.55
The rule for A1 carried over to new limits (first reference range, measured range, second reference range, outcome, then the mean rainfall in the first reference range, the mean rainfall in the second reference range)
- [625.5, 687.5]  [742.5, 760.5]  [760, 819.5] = 2.9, 40.3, 38.4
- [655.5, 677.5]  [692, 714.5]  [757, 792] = -2.2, 41.2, 34.5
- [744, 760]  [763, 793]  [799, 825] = -0.9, 32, 41.5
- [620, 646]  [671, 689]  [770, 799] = -0.7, 39.8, 41.3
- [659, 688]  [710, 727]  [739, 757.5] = -2.1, 41.5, 36.8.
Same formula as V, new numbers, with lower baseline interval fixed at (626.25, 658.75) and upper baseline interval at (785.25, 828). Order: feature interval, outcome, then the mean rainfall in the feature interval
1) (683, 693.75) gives -0.7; 42.5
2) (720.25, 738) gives -1.4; 43.8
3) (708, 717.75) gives -0.6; 42.7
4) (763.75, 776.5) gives 3.0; 31.5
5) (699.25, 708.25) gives -0.6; 43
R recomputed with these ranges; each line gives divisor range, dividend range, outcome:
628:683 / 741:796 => 0.89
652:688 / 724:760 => 0.94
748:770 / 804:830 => 1.58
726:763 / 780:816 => 1.14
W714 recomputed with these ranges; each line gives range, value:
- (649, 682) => 42.12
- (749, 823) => 44.43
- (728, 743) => 44.95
